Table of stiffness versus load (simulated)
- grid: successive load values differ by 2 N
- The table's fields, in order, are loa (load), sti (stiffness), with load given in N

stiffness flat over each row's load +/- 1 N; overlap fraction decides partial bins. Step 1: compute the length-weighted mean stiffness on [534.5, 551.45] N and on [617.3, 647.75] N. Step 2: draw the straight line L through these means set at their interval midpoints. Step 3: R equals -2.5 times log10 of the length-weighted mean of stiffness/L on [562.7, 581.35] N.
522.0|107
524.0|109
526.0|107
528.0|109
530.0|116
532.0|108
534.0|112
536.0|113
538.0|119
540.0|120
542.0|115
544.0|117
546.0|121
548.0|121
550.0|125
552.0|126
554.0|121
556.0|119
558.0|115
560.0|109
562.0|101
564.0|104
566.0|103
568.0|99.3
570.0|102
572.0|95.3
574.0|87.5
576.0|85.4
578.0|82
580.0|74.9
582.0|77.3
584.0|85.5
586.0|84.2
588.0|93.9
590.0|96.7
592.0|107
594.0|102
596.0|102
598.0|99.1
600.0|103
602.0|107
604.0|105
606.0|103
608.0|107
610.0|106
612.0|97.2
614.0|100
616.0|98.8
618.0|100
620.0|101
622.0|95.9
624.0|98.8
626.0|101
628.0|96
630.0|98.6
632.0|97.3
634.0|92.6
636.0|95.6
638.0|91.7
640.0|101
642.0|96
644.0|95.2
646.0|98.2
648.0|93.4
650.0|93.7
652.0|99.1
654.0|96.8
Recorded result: 0.21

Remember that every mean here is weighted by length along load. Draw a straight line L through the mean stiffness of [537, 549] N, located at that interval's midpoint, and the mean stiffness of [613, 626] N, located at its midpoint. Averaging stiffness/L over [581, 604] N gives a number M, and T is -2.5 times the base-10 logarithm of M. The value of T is 0.10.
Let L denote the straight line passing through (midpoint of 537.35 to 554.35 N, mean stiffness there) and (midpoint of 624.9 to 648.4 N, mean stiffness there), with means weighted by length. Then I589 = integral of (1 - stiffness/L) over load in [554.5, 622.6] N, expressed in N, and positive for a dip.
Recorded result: 6.4 N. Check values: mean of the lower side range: 121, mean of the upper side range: 96.5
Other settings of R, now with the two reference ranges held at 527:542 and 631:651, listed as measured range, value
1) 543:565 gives -0.054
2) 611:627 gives 0.002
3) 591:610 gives -0.016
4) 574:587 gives 0.278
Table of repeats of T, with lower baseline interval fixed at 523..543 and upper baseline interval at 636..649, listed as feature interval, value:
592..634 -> -0.005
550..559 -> -0.106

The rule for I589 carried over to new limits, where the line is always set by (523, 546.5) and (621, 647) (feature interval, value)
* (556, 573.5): 0.7 N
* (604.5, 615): -0.2 N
